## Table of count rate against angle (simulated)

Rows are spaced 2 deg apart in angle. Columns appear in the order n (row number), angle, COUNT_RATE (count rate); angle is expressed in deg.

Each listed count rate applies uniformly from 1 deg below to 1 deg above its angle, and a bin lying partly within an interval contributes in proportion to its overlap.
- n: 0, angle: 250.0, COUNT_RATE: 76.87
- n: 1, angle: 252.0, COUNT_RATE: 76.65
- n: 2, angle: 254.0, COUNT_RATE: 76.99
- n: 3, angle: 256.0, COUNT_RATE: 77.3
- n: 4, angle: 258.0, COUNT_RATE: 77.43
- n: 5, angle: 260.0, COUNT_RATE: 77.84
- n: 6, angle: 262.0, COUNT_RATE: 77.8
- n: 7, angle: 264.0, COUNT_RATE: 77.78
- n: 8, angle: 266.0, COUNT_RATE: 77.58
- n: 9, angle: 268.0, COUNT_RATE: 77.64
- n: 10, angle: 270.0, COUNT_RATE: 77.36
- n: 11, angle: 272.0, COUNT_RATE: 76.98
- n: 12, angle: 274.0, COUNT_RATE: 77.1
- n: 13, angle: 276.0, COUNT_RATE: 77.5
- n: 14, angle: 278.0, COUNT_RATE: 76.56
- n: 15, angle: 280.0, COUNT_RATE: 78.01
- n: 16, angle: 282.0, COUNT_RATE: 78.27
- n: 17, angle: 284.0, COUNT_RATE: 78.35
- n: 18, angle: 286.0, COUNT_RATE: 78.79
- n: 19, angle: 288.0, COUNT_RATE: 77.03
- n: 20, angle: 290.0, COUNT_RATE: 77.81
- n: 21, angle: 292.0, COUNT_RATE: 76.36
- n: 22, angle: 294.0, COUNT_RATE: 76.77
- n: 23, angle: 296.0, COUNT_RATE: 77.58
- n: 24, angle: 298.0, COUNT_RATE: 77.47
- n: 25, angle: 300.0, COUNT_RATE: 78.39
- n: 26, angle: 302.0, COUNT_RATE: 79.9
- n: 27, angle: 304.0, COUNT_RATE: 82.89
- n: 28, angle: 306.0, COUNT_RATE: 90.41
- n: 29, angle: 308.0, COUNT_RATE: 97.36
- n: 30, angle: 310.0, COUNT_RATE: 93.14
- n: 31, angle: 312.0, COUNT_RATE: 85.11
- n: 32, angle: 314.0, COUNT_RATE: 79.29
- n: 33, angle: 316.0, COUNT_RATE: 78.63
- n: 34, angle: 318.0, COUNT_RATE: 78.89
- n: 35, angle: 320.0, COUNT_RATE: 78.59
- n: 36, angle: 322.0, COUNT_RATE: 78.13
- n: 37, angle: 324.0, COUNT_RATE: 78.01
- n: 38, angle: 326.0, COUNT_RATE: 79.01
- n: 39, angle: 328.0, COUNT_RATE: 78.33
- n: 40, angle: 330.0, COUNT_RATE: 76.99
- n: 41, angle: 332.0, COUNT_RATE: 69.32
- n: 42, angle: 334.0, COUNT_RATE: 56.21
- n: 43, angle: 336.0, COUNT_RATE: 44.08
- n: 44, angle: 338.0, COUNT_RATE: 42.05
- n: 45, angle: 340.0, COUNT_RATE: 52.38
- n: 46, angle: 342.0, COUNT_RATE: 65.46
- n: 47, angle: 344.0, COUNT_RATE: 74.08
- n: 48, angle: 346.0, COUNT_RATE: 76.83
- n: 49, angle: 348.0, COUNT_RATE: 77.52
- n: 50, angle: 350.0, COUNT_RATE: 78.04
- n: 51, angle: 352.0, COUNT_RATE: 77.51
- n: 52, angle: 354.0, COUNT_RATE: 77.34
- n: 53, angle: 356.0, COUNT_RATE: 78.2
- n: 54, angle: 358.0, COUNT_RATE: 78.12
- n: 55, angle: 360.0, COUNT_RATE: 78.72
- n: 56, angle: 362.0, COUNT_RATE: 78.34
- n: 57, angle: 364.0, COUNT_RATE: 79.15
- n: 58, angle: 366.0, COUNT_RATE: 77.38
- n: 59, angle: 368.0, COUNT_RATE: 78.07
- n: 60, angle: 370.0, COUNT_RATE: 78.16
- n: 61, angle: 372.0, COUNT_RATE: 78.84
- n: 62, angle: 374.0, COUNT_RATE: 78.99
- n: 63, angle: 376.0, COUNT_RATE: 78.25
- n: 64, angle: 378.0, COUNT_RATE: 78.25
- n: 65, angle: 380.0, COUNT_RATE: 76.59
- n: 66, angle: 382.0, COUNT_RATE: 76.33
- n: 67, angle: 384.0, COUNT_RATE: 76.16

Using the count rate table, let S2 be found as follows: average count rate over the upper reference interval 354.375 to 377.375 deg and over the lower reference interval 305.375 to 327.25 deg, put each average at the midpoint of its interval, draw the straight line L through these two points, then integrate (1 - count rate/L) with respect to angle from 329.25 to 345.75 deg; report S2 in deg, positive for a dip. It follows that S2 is 4.17 deg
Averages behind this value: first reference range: 83.1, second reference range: 78.4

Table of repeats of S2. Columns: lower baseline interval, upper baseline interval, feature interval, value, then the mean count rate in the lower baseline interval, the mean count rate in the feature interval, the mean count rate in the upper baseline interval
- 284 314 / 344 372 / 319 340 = 3.30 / 81.9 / 67.3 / 77.8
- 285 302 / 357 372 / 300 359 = 2.04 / 77.7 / 75.3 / 78.3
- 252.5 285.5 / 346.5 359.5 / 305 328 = -1.61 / 77.5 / 83.1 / 77.8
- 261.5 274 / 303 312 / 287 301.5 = 1.45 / 77.5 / 77.4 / 90.3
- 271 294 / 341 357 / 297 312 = -1.71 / 77.5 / 85.6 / 75.6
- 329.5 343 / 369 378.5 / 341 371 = -3.77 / 57.4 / 76.9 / 78.5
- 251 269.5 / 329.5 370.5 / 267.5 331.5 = -4.40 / 77.4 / 79.7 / 71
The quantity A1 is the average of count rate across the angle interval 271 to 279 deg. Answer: 77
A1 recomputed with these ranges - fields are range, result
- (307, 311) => 95.2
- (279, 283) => 78.1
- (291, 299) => 77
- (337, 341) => 47.2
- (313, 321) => 78.9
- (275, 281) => 77.4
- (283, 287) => 78.6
